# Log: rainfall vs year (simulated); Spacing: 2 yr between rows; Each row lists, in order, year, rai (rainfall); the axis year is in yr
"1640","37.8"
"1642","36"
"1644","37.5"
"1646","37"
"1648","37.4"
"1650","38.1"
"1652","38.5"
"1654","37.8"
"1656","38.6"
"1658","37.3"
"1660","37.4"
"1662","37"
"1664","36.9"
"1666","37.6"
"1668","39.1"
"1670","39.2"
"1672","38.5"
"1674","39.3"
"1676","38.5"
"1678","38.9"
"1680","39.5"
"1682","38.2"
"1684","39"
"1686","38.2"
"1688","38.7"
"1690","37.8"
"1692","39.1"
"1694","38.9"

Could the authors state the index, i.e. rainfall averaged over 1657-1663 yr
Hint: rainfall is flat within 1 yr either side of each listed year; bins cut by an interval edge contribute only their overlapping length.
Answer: 37.2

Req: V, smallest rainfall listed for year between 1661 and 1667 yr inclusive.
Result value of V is 36.9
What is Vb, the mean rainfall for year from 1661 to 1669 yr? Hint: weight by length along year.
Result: 37.6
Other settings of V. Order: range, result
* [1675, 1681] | 38.5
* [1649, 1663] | 37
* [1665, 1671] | 37.6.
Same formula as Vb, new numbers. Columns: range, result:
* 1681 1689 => 38.5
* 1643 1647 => 37.2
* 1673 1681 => 39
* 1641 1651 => 37.2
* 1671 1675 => 38.9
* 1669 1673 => 38.9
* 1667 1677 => 38.9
